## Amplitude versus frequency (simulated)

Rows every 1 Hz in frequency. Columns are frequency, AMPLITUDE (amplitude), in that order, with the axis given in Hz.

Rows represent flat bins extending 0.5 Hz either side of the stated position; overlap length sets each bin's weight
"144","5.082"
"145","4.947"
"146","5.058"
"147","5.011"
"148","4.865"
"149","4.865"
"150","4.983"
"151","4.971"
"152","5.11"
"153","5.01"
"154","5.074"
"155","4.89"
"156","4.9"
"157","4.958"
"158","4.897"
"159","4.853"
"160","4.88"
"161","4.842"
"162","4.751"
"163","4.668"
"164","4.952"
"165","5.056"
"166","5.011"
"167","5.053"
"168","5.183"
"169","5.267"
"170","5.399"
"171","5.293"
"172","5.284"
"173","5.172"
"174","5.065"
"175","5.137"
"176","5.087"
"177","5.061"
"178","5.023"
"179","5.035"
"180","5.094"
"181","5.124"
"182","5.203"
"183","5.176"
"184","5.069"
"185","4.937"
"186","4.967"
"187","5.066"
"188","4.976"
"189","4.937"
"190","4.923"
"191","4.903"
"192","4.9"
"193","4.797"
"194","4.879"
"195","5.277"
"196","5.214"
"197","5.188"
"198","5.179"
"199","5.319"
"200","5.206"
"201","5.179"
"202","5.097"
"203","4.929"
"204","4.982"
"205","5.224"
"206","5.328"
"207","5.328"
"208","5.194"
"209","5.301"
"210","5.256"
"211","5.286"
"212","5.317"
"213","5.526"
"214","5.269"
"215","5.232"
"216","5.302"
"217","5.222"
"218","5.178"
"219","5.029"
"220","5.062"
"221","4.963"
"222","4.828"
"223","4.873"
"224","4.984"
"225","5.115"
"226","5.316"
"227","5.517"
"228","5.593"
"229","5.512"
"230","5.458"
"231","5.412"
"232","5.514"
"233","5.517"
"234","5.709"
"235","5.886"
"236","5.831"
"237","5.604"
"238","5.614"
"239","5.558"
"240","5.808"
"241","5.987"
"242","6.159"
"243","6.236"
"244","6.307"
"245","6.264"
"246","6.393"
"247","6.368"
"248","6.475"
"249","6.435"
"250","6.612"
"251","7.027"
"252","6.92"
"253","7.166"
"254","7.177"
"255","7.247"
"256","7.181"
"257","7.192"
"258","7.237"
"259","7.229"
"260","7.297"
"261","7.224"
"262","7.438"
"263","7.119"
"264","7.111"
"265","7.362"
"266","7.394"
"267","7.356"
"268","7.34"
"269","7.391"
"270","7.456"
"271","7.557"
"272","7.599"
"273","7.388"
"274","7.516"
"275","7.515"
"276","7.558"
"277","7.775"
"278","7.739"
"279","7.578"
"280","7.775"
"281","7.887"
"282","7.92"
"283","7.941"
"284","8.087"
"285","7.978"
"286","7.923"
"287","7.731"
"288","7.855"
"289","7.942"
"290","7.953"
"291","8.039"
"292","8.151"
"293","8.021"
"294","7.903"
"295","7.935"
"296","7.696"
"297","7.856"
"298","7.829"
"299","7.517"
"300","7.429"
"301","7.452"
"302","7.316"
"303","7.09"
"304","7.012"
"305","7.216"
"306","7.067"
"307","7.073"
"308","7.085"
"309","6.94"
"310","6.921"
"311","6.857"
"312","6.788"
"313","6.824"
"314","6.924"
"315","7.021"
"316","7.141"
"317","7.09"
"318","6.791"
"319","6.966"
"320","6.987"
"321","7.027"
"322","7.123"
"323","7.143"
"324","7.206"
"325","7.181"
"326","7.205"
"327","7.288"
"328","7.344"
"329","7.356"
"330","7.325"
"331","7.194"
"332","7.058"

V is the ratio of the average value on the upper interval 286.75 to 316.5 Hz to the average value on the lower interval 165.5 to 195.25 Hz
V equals 1.5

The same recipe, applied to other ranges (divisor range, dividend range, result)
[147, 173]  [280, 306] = 1.55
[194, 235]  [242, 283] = 1.37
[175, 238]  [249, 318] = 1.42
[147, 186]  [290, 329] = 1.45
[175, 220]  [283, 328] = 1.44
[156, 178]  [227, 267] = 1.28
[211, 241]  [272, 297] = 1.45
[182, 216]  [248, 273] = 1.40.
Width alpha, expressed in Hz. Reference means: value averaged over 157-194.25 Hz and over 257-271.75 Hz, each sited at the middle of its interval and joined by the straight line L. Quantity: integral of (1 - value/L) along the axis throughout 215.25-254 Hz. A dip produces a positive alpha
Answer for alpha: 4.7 Hz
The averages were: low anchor 5.02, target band 5.77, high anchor 7.32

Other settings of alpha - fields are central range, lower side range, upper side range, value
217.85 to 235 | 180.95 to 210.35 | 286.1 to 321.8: 1.4 Hz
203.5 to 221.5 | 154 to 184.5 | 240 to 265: 2.2 Hz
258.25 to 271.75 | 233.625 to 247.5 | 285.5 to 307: -1.2 Hz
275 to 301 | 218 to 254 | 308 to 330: -4.9 Hz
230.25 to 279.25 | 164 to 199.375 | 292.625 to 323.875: -3.4 Hz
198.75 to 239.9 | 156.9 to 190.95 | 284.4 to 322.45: 3.9 Hz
